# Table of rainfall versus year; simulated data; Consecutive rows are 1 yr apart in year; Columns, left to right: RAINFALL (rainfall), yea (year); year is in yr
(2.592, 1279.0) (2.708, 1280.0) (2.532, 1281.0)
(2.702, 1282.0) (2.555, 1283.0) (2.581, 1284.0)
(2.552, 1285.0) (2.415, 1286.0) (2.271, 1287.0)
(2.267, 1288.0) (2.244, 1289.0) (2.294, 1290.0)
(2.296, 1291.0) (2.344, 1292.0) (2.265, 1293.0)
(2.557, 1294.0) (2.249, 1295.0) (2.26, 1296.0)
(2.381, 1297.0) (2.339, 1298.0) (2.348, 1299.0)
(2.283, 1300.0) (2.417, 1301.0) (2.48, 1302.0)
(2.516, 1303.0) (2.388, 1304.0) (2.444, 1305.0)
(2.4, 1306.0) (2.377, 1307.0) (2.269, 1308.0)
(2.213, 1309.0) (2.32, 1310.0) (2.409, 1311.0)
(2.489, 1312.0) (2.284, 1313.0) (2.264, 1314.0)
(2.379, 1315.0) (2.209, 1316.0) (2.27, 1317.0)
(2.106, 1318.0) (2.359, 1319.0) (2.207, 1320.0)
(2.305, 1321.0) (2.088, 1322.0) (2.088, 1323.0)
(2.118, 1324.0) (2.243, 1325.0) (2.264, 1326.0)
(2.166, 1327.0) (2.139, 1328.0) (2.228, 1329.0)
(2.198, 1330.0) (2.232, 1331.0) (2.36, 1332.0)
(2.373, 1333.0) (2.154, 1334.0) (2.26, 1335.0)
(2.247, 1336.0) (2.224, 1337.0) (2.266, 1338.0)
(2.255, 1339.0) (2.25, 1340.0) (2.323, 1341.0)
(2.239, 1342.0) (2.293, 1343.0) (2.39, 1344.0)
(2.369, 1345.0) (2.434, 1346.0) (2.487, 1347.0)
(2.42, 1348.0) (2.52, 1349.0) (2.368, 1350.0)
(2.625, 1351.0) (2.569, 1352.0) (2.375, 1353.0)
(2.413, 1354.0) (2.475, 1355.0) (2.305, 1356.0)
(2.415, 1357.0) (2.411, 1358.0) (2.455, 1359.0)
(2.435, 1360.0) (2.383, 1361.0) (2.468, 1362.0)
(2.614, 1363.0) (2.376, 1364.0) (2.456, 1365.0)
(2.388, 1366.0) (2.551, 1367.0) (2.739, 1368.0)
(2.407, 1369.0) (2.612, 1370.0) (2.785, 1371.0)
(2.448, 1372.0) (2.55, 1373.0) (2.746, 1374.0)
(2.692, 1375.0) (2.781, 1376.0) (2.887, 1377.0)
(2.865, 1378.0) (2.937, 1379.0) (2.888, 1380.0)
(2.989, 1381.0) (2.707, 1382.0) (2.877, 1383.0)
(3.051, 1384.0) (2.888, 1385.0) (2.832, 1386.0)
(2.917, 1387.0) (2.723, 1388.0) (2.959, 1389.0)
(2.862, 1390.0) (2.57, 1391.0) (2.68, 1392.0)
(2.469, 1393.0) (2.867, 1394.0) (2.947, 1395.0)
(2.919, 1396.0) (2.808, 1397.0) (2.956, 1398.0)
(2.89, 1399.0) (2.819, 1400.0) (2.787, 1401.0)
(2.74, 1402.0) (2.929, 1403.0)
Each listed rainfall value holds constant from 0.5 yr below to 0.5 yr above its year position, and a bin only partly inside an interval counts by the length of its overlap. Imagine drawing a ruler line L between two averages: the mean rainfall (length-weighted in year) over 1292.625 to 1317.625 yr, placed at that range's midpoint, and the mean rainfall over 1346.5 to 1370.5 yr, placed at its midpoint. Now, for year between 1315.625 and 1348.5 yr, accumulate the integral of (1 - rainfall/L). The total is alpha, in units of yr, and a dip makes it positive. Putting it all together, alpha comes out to 2.1 yr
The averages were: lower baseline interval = 2.35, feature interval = 2.26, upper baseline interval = 2.47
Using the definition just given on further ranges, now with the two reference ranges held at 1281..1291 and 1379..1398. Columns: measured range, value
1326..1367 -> 4.77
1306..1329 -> 2.68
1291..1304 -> 0.57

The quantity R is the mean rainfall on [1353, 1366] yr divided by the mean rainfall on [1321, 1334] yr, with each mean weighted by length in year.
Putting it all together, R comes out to 1.1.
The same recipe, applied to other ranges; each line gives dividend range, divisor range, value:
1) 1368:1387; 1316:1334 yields 1.25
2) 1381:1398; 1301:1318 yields 1.20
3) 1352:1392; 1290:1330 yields 1.15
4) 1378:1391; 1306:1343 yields 1.27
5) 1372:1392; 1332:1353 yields 1.20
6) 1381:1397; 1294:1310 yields 1.19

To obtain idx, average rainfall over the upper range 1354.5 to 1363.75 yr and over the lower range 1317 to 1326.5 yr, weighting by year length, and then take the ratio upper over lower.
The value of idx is 1.11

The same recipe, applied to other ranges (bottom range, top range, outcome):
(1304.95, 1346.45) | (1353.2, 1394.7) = 1.17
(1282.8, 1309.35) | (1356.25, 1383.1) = 1.10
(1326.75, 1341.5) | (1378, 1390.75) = 1.28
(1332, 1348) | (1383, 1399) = 1.23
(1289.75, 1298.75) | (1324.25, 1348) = 0.98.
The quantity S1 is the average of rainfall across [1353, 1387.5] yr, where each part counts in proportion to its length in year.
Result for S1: 2.64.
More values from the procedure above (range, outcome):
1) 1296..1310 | 2.37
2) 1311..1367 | 2.33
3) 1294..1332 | 2.29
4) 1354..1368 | 2.45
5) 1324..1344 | 2.25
